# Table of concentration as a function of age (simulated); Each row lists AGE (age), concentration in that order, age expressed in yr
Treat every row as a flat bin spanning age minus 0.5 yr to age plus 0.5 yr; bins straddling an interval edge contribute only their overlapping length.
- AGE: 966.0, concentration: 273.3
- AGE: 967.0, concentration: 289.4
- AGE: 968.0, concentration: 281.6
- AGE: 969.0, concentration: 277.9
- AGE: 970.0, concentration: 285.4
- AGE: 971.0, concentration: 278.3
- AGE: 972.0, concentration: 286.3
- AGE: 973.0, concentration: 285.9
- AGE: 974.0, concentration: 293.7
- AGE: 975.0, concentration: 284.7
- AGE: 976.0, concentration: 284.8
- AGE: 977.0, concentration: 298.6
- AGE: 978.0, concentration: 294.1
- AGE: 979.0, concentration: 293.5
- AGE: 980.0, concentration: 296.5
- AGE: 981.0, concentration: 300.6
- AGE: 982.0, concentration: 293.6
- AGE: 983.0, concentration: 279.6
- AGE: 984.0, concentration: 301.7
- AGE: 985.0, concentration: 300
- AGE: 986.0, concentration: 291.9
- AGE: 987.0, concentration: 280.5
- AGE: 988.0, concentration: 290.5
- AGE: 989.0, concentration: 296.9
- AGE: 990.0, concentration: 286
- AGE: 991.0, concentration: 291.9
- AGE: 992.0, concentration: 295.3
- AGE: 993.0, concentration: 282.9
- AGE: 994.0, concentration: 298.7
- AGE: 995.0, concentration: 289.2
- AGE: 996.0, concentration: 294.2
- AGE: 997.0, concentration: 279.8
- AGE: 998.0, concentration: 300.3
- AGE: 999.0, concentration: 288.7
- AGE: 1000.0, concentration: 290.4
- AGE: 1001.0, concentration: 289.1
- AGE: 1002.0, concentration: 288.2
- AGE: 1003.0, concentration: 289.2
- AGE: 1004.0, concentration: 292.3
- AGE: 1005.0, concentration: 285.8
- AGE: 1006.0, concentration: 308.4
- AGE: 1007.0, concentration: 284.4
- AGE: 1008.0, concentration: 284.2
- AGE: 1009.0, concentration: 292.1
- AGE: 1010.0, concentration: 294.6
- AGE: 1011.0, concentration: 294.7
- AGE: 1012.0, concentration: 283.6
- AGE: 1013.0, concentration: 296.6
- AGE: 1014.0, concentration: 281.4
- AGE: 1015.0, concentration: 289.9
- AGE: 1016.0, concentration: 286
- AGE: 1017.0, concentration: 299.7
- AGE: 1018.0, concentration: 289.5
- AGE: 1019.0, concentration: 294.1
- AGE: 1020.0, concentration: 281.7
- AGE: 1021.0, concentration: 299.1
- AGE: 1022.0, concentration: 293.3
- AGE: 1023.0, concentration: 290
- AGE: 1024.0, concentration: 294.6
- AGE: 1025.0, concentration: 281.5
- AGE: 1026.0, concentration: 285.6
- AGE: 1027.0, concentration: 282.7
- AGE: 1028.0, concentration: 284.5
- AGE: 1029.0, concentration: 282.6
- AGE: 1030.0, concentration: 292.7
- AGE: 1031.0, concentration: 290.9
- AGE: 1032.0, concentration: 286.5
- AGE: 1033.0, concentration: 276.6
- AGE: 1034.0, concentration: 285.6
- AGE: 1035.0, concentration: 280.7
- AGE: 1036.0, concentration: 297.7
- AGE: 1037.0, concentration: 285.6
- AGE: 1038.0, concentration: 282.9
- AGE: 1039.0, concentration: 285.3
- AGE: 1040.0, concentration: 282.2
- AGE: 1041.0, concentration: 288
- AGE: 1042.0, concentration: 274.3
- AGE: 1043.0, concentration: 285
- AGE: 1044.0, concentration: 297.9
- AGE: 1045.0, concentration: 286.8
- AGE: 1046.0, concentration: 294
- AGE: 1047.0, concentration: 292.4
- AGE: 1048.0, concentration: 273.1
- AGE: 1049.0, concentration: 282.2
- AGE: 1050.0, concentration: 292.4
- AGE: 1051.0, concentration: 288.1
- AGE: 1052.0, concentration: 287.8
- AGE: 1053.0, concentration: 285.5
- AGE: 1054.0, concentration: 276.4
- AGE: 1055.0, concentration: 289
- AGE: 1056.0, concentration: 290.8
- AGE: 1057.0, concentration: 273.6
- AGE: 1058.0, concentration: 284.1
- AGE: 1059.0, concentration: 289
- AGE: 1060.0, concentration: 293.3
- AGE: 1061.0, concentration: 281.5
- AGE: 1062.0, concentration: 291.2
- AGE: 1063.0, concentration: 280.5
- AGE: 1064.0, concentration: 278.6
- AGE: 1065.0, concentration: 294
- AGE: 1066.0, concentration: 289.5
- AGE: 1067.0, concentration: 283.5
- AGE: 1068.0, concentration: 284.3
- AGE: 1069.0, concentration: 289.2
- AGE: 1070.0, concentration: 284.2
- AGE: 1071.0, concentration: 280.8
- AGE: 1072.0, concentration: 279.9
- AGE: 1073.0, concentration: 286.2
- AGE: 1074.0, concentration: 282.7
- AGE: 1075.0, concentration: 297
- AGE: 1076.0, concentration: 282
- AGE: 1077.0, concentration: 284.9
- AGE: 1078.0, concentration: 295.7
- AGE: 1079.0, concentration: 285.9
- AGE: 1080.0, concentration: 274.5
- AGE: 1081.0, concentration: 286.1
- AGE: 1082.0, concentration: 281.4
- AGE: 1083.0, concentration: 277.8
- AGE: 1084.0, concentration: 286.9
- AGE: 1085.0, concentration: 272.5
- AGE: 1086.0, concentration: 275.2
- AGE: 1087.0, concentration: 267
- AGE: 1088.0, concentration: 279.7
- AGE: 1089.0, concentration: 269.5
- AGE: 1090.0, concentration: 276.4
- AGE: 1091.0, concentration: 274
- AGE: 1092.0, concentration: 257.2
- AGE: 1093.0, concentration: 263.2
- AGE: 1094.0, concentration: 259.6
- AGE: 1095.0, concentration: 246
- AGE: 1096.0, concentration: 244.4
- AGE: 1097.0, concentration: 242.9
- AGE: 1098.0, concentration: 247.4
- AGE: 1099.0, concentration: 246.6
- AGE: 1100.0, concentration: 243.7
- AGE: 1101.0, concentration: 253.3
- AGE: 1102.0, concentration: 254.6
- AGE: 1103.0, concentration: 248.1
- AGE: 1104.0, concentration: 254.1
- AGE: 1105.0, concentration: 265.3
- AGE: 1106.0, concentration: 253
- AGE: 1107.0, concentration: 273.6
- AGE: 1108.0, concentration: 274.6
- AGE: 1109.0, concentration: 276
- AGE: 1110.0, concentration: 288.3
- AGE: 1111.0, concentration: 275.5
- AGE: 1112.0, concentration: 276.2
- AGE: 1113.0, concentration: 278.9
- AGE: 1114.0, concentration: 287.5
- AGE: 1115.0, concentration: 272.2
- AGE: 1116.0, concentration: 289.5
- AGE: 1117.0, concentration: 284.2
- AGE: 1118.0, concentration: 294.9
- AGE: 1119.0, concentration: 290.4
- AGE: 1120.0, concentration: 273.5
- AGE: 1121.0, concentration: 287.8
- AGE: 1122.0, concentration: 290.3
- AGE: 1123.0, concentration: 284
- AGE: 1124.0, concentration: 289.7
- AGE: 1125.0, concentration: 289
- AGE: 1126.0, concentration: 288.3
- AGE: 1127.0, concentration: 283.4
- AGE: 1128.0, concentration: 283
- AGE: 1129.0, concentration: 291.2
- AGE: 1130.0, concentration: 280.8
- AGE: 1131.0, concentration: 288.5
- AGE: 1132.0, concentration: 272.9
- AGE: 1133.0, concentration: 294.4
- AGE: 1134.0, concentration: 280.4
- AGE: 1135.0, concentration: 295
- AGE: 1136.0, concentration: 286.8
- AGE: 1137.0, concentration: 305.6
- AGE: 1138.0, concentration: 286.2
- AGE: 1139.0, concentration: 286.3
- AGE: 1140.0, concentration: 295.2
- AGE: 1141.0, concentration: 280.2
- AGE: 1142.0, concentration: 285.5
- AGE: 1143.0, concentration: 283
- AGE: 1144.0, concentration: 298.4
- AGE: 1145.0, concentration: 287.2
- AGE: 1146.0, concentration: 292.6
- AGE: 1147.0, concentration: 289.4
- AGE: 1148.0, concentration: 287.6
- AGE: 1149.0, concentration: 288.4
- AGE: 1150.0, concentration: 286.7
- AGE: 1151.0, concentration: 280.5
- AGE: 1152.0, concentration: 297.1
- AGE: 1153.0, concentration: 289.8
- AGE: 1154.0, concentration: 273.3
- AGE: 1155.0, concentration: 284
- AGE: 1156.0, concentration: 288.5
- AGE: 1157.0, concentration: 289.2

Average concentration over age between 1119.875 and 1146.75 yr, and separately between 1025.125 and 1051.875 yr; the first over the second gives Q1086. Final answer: 1.0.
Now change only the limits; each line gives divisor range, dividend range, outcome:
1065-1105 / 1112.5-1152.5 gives 1.06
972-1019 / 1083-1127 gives 0.93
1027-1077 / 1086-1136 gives 0.96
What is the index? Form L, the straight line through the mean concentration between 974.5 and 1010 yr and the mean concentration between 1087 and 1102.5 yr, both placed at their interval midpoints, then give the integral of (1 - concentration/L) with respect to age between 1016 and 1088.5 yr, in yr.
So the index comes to -3.8 yr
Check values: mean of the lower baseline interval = 291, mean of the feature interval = 286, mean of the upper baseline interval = 258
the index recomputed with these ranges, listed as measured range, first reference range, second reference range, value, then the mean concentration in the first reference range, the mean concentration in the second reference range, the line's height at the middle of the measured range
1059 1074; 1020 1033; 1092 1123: -0.40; 288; 268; 278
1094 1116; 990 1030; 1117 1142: 1.93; 290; 287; 288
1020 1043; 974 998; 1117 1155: 0.32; 292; 287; 290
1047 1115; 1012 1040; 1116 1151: 2.83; 288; 288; 288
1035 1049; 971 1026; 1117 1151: 0.18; 291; 288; 290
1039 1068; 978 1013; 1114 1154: 0.39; 292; 287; 290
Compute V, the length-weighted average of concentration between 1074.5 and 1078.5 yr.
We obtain 290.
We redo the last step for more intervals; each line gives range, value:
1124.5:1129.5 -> 287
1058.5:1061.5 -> 288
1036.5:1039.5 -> 285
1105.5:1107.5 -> 263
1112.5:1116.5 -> 282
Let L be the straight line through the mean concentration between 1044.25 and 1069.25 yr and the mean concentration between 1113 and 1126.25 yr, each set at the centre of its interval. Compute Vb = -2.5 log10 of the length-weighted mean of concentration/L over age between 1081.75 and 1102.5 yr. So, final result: 0.09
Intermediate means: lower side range 286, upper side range 286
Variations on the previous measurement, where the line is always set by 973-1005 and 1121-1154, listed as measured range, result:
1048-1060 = 0.02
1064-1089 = 0.02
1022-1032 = 0.01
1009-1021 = 0.00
